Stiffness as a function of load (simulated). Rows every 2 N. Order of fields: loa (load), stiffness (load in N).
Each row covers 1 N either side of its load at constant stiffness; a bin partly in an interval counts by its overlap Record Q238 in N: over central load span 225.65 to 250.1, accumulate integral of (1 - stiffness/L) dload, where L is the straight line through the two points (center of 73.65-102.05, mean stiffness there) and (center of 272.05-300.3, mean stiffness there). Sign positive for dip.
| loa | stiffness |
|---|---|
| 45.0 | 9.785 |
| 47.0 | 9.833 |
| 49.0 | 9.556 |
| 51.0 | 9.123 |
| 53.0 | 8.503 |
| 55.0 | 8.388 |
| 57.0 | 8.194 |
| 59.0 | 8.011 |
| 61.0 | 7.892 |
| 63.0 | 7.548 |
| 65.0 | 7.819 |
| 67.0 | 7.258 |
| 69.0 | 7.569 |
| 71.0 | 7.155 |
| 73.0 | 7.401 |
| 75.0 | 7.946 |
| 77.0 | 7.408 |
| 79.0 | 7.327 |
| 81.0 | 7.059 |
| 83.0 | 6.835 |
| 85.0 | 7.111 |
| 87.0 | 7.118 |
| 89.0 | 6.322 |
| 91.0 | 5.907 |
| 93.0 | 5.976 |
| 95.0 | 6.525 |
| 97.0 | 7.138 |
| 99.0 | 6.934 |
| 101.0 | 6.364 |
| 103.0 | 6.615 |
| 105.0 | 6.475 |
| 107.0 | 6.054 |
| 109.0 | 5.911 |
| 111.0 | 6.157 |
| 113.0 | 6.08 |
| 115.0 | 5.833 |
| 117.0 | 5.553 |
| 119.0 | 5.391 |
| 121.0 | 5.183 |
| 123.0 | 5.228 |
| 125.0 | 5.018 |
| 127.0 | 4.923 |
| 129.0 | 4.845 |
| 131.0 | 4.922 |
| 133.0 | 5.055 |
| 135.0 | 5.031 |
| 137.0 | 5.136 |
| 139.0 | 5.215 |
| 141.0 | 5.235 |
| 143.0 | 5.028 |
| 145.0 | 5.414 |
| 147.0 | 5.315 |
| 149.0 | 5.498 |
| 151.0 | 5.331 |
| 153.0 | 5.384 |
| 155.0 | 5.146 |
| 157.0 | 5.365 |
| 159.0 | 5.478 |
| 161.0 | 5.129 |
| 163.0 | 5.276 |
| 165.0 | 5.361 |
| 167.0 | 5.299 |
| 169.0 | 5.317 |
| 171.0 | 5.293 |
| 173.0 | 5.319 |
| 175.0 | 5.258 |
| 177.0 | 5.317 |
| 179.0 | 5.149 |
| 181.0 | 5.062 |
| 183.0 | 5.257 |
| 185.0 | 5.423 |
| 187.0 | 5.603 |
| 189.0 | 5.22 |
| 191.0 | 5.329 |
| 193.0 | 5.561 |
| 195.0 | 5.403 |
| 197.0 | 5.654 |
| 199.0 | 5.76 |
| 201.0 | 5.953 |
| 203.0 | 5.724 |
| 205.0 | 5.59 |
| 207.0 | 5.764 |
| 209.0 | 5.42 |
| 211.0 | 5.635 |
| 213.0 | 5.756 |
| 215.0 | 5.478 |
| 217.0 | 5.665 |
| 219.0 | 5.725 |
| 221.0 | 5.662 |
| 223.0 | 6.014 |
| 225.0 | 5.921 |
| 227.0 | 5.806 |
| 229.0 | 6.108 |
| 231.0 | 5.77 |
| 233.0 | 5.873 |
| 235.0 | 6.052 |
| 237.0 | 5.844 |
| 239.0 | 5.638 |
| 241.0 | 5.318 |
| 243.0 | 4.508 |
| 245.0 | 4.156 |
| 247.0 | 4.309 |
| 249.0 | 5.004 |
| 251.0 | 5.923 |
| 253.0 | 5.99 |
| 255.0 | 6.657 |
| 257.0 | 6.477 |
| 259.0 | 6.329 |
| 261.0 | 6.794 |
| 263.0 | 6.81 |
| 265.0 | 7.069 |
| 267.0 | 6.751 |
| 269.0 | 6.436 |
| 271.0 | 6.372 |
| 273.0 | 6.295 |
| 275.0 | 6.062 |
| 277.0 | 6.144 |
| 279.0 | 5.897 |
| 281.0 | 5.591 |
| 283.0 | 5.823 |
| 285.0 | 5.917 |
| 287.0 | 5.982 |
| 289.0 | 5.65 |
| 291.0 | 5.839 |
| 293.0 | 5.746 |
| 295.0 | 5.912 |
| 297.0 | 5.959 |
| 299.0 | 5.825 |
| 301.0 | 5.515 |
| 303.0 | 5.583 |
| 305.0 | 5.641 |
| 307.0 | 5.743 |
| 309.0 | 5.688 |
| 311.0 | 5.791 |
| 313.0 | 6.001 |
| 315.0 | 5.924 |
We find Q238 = 3.03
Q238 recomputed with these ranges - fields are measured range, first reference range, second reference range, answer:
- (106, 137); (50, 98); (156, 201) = 5.2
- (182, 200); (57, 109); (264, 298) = 2.9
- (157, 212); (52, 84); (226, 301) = 9.8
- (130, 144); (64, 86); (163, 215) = 2.7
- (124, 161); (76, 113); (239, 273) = 7.1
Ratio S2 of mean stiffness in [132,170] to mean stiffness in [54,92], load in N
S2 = 0.7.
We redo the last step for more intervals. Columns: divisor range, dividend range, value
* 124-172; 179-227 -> 1.07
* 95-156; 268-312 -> 1.05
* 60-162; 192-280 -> 0.96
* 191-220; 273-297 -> 1.04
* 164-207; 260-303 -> 1.12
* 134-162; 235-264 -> 1.08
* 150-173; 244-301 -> 1.13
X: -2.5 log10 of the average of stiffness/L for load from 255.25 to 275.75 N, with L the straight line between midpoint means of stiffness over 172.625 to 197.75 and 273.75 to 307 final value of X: -0.15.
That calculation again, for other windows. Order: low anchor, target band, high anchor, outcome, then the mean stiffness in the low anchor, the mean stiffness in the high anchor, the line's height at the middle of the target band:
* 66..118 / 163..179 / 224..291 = 0.192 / 6.69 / 5.92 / 6.32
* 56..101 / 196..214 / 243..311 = 0.122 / 7.18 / 5.91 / 6.37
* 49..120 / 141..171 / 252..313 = 0.251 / 7.03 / 6.08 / 6.69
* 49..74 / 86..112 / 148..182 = 0.093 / 7.97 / 5.29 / 7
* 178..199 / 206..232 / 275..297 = -0.041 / 5.38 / 5.86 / 5.53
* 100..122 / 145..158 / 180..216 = 0.082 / 5.97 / 5.53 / 5.76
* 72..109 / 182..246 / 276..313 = 0.112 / 6.78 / 5.8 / 6.19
